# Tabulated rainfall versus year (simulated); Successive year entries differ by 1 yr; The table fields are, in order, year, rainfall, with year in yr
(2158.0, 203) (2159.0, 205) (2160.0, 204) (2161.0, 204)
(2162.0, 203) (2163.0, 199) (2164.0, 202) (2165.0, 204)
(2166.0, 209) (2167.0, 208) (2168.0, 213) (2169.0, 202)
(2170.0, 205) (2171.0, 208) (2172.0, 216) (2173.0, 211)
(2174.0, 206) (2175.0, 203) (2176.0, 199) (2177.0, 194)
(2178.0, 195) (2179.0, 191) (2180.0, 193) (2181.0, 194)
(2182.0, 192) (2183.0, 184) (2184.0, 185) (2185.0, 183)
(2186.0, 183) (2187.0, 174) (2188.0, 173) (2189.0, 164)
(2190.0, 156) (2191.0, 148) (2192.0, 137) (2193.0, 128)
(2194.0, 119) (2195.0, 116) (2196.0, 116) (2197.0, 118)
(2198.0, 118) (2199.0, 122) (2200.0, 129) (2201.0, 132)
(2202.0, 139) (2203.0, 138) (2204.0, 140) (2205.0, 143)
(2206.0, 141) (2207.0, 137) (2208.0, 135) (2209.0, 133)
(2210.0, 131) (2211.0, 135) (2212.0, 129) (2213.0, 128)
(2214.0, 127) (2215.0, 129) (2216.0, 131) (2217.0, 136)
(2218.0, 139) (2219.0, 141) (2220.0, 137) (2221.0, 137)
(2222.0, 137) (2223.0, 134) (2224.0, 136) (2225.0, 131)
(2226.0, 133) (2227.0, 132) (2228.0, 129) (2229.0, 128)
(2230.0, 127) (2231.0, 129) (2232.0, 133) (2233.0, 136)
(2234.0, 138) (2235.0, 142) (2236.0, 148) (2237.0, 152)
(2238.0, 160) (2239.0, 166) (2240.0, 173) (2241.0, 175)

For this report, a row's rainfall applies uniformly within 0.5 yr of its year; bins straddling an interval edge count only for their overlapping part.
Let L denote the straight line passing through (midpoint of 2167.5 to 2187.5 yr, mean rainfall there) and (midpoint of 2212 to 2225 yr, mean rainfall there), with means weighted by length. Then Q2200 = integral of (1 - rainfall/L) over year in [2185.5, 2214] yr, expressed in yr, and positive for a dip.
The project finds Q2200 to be 4.3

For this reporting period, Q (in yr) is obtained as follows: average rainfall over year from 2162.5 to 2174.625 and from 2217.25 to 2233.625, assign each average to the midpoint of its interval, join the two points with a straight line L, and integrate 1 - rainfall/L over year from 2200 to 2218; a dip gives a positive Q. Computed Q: 2.4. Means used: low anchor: 207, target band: 134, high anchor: 134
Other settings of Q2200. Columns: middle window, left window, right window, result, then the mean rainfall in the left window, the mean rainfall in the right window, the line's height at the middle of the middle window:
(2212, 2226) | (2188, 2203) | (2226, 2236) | -0.1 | 133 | 133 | 133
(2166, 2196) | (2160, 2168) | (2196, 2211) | -1.2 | 205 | 132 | 173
